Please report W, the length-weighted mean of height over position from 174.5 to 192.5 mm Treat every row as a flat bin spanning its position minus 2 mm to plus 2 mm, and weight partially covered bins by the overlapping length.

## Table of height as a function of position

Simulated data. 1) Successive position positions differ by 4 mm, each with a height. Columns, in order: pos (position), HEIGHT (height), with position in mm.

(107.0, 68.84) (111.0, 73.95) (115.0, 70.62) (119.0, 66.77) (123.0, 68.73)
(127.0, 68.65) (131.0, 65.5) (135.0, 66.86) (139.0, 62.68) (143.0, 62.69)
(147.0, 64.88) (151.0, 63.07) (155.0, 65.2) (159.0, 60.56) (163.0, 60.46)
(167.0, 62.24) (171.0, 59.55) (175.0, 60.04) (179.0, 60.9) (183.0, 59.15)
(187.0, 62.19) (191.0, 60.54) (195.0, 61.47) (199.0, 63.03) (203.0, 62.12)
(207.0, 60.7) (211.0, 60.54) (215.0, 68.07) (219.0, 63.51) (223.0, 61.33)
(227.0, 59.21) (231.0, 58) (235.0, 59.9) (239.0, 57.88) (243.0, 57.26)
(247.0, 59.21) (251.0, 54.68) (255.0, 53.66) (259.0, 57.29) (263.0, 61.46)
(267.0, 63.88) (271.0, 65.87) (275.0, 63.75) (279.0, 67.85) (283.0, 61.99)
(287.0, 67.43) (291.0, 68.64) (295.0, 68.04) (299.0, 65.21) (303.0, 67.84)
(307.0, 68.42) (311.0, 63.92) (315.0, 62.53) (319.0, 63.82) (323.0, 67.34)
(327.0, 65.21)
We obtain 60.6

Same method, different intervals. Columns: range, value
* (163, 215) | 61.3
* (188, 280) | 60.9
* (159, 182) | 60.6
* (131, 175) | 62.8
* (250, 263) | 56.2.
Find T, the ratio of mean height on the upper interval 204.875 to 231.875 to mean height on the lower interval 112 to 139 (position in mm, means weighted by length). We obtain 0.9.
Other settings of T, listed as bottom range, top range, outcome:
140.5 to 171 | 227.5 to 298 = 0.98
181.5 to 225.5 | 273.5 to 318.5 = 1.06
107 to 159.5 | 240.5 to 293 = 0.93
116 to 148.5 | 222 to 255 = 0.88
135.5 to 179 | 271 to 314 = 1.06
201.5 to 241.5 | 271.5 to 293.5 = 1.08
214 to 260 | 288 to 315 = 1.13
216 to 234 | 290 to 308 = 1.11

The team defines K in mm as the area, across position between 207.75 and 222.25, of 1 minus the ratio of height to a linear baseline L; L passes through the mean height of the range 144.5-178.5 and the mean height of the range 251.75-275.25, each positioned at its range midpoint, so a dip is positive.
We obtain -0.6 mm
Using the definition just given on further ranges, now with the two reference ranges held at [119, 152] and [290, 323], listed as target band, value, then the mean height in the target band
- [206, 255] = 4.5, 59.8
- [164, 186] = 1.7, 60.5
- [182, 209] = 1.8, 61.4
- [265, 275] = 0.2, 64.7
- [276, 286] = 0.1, 65.1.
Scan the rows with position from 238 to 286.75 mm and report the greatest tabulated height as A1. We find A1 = 67.85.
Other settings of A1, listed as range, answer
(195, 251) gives 68.07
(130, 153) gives 66.86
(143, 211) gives 65.2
